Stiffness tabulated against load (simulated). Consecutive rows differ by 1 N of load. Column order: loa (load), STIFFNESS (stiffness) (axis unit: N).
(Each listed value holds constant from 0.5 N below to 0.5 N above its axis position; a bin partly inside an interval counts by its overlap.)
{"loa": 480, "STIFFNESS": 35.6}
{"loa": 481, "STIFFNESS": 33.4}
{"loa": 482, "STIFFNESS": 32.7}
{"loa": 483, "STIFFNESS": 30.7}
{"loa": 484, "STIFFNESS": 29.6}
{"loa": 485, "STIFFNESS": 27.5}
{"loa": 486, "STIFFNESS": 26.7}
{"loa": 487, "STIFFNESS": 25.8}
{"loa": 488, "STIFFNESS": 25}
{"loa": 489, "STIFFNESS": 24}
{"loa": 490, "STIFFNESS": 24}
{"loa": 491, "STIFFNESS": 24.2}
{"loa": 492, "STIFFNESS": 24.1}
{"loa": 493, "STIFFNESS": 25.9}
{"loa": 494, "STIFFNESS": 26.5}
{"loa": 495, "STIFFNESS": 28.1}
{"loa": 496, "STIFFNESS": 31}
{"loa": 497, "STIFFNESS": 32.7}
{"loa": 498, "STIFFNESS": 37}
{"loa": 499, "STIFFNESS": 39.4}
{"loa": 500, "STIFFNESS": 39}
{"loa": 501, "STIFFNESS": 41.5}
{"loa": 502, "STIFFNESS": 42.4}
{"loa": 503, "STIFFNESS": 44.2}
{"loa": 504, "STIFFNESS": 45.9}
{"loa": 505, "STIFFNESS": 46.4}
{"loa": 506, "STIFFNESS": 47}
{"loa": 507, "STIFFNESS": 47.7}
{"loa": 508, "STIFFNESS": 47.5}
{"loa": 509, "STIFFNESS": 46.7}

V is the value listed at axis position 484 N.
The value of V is 29.6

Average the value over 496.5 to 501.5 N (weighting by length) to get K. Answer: 37.9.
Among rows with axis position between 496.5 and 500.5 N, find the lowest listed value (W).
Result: 32.7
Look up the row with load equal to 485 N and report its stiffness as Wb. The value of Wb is 27.5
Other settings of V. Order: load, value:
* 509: 46.7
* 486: 26.7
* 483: 30.7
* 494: 26.5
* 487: 25.8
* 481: 33.4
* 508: 47.5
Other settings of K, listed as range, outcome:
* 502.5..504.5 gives 45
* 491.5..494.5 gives 25.5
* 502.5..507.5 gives 46.2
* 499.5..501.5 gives 40.2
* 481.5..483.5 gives 31.7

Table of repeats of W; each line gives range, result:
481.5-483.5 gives 30.7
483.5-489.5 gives 24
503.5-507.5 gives 45.9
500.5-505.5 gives 41.5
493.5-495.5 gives 26.5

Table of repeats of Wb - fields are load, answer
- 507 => 47.7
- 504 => 45.9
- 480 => 35.6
